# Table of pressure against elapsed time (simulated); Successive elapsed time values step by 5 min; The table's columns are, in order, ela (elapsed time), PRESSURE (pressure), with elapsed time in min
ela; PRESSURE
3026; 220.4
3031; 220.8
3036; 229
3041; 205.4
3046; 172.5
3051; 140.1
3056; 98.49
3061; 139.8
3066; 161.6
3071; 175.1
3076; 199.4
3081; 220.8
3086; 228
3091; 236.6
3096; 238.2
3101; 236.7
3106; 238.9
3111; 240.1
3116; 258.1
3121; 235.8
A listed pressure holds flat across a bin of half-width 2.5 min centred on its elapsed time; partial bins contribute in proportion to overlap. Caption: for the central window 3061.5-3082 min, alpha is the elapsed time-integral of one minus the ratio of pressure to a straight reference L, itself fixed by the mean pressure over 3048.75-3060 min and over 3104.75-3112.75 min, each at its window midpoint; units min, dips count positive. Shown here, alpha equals -2.84 min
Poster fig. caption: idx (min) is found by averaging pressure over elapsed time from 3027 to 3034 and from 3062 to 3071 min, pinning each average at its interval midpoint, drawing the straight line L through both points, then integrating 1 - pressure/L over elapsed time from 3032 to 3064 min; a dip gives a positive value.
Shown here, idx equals 4.58 min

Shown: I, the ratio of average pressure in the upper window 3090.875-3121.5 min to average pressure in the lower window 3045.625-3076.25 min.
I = 1.6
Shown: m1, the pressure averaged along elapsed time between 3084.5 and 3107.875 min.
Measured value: 236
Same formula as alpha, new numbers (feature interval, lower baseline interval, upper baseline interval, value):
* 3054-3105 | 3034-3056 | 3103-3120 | 4.3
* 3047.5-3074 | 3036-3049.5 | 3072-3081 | 7.0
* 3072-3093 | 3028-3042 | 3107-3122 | 1.6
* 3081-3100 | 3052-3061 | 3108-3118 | -3.6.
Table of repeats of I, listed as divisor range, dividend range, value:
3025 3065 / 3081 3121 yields 1.35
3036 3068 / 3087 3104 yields 1.49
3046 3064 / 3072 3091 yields 1.61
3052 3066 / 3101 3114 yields 1.86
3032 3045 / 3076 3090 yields 1.04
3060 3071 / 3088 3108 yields 1.50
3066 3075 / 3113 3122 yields 1.42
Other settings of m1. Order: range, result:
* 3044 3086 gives 167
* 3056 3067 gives 137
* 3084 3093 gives 232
